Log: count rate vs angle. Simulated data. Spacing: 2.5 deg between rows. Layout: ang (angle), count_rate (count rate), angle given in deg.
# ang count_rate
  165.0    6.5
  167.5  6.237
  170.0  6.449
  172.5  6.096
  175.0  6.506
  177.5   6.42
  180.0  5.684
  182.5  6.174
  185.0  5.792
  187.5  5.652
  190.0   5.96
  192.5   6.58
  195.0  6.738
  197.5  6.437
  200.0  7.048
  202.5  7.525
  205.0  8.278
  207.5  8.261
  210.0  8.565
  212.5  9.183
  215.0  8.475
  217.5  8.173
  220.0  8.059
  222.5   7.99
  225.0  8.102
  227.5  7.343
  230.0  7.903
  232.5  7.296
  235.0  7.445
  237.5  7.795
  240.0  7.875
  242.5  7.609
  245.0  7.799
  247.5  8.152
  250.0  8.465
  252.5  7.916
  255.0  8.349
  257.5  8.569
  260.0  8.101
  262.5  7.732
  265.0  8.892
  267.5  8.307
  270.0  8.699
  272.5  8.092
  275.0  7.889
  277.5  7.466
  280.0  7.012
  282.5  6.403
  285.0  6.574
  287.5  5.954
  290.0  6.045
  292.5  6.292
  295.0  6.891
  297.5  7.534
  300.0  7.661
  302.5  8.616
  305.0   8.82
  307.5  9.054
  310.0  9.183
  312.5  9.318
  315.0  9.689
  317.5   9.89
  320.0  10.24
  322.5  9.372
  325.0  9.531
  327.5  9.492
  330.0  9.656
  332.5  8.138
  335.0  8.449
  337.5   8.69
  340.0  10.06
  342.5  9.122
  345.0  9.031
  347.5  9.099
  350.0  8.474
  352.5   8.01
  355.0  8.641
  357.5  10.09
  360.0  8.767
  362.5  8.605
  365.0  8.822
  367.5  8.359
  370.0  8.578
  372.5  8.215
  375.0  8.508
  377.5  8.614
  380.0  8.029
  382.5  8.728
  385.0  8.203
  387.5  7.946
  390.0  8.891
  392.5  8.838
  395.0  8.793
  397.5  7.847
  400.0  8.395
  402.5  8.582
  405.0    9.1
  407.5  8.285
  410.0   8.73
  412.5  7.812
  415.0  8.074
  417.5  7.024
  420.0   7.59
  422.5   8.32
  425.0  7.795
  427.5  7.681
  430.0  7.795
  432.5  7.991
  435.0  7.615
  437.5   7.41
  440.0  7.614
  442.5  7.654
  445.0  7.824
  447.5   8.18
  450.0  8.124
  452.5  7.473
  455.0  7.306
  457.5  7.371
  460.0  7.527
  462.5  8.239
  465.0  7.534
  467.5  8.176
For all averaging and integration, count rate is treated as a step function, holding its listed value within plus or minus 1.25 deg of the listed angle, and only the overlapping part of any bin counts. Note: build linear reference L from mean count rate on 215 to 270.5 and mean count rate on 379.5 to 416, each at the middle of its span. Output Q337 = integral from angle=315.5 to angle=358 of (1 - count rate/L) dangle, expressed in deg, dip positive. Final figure -4.6 deg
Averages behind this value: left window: 8.03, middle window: 9.17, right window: 8.43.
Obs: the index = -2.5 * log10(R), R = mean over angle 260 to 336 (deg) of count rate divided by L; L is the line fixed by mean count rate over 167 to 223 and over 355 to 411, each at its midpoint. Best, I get -0.04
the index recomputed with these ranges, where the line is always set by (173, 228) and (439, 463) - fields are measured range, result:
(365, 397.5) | -0.121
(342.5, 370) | -0.170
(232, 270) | -0.105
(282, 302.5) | 0.091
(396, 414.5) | -0.103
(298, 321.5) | -0.222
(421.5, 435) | -0.029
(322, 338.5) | -0.207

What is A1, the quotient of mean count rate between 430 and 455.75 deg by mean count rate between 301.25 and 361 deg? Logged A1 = 0.85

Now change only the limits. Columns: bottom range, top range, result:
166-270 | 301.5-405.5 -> 1.19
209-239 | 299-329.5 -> 1.15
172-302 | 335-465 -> 1.11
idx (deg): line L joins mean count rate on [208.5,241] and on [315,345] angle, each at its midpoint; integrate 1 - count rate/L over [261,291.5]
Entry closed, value 4.3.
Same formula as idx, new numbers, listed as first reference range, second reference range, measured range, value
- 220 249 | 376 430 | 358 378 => -1.2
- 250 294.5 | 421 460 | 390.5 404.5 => -1.6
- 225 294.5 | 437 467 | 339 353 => -2.4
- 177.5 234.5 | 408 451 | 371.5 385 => -1.2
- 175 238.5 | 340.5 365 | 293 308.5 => 0.6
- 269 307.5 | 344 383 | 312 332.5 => -4.2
